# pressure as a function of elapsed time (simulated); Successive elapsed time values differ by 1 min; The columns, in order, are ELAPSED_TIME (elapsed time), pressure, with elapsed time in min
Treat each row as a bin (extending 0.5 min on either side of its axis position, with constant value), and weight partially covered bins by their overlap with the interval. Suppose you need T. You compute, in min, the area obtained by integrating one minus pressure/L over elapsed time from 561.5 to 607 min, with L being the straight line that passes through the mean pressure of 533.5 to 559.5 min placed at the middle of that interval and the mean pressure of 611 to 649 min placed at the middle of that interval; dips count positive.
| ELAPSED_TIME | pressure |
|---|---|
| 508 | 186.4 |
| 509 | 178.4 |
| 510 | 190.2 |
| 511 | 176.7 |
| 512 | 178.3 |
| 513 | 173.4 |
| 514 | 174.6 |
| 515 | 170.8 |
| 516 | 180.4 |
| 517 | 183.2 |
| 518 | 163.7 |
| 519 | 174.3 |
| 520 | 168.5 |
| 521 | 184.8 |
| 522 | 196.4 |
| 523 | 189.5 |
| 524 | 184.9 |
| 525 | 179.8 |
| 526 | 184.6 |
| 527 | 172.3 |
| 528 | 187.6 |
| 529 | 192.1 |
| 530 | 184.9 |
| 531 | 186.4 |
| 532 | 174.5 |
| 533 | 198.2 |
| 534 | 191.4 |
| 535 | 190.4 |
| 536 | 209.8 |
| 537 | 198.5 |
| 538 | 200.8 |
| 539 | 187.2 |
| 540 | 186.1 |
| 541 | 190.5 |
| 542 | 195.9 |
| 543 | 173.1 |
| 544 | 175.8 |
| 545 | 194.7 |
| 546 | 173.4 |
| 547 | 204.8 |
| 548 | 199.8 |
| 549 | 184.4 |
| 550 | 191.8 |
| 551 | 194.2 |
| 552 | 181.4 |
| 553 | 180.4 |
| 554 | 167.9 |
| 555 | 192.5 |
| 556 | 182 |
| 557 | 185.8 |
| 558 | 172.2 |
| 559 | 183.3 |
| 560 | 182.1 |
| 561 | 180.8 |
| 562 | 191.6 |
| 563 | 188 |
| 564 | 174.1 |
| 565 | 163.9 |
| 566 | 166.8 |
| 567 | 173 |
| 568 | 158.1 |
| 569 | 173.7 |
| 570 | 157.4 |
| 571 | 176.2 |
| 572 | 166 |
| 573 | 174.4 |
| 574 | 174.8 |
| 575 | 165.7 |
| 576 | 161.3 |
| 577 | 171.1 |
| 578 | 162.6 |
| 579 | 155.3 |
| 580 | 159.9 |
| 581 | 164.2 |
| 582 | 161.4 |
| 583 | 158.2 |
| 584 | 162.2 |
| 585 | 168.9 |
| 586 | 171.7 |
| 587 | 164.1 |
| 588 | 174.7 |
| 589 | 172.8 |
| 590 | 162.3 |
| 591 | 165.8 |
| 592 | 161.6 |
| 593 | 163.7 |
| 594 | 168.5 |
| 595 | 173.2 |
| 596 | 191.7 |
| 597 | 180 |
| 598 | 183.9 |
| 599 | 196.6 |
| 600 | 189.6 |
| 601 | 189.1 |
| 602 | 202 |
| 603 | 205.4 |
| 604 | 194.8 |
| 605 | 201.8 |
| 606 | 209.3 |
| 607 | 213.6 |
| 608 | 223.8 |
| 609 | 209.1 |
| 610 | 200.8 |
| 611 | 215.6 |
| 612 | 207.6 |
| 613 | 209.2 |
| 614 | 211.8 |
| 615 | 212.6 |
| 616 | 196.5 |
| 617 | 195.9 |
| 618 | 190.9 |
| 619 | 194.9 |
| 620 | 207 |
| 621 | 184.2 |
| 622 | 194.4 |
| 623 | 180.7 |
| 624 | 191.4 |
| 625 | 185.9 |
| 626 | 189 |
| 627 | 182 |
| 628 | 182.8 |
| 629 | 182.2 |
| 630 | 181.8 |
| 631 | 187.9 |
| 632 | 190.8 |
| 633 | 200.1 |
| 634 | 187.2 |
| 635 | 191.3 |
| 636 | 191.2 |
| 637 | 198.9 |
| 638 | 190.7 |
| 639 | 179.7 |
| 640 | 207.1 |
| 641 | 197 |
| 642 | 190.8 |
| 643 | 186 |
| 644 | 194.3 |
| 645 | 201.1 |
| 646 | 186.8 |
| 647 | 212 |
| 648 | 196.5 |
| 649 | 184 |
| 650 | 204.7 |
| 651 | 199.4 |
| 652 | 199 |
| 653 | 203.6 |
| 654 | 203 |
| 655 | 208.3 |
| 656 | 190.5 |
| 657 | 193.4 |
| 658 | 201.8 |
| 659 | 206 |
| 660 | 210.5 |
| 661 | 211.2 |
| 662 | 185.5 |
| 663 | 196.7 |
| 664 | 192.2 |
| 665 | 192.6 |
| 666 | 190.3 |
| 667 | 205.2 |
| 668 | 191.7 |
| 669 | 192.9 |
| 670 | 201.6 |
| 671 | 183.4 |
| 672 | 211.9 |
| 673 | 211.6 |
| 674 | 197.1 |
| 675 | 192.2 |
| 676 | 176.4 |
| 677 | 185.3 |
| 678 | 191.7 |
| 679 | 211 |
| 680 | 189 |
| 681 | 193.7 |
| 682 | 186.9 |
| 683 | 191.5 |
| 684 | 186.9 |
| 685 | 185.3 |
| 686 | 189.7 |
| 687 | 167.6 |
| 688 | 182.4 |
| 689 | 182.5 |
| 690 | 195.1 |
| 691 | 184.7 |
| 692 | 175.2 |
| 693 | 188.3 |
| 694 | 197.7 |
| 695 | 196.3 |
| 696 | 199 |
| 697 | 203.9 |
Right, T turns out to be 3.8 min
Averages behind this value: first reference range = 188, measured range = 175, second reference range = 194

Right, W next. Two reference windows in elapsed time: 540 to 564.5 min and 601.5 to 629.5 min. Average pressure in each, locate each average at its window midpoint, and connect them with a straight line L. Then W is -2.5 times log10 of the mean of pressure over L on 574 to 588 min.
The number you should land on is 0.17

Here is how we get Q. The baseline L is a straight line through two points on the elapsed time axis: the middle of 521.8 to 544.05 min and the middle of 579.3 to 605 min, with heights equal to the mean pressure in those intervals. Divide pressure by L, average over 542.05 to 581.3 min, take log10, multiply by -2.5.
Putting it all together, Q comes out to 0.03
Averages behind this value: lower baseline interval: 188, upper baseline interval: 176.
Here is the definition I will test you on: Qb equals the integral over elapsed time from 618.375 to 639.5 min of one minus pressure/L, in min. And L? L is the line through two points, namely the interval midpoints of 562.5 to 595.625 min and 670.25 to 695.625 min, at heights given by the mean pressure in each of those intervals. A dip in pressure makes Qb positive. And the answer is -1.3 min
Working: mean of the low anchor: 167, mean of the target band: 189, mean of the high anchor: 190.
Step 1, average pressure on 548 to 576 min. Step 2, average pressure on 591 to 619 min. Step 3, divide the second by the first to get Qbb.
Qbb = 1.10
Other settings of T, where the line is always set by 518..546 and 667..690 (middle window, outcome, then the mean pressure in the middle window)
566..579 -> 1.4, 167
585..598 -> 1.2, 171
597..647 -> -1.7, 196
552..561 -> 0.3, 181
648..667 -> -0.8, 199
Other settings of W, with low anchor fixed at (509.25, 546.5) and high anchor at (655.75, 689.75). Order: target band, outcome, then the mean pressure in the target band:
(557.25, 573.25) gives 0.08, 174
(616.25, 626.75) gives -0.01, 191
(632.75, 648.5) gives -0.02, 194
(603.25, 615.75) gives -0.11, 209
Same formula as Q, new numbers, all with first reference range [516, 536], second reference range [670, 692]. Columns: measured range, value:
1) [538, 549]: -0.02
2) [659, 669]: -0.04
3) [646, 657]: -0.06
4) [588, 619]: -0.03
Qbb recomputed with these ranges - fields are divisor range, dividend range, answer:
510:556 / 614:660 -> 1.05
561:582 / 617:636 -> 1.12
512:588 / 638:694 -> 1.08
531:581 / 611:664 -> 1.09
